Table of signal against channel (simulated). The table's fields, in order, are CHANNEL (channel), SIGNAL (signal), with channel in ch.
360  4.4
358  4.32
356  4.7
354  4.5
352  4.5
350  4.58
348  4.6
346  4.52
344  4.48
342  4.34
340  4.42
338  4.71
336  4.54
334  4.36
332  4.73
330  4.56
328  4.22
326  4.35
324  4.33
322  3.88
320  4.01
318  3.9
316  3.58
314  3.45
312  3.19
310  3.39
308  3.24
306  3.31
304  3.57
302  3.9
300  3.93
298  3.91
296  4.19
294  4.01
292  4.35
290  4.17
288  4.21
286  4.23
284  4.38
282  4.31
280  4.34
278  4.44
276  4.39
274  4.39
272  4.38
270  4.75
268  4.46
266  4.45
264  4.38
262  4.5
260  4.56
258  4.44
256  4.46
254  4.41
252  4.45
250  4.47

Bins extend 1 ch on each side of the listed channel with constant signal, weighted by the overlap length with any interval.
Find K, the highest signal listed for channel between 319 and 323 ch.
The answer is 4.01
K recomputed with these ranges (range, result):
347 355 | 4.6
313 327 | 4.35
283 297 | 4.38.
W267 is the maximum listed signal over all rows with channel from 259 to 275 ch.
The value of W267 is 4.75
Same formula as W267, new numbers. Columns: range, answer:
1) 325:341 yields 4.73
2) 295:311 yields 4.19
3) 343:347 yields 4.52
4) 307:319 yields 3.9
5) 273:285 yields 4.44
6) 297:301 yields 3.93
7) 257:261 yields 4.56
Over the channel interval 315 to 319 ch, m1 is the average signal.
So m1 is 3.74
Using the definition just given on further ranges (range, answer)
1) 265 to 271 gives 4.55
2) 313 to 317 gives 3.52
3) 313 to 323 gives 3.76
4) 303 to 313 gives 3.34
